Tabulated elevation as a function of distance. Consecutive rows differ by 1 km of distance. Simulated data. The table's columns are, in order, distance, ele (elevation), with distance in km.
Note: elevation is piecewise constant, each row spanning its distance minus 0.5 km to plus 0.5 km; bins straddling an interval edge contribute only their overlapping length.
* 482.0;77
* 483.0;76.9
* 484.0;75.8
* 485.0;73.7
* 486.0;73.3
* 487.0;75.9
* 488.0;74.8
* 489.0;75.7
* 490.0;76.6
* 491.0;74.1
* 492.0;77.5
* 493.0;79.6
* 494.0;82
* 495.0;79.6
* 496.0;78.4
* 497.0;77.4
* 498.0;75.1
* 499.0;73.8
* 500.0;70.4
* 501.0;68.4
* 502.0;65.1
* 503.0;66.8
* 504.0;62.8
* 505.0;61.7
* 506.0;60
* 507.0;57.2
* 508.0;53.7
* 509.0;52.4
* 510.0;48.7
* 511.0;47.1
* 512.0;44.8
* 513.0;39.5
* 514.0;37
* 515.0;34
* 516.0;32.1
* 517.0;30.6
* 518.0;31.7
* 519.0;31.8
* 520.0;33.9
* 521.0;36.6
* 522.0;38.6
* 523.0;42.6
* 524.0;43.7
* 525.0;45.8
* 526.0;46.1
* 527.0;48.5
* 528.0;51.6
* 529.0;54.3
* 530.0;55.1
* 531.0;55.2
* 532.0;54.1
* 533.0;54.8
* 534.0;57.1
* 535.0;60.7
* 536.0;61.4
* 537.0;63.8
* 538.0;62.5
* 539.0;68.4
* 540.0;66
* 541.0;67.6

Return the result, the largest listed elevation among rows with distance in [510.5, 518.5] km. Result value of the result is 47.1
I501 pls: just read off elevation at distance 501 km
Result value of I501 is 68.4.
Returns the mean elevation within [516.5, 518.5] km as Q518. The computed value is 31.1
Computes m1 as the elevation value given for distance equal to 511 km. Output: 47.1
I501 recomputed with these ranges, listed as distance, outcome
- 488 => 74.8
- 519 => 31.8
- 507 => 57.2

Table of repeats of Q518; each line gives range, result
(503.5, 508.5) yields 59.1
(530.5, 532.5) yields 54.7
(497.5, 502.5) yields 70.6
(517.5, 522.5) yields 34.5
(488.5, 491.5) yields 75.5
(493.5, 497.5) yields 79.3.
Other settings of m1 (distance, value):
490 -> 76.6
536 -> 61.4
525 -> 45.8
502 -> 65.1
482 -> 77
